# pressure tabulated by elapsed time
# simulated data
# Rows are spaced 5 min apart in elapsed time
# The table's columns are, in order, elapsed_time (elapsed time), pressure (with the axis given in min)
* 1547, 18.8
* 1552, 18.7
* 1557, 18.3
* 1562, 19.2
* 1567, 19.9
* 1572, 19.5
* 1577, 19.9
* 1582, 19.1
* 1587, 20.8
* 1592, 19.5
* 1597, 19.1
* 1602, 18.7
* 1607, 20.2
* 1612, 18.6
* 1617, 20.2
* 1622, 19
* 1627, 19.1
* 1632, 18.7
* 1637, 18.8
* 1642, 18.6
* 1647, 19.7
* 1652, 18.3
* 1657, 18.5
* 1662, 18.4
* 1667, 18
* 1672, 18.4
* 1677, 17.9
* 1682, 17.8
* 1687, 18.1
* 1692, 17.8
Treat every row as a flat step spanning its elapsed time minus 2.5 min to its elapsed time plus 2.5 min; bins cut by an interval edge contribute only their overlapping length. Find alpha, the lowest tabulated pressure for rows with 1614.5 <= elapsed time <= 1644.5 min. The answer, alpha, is 18.6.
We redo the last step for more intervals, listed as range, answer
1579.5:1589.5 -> 19.1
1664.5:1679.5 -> 17.9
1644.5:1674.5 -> 18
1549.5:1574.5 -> 18.3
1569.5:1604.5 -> 18.7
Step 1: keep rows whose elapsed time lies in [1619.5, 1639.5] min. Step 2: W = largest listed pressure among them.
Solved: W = 19.1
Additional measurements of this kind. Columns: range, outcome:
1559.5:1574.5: 19.9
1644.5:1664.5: 19.7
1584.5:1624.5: 20.8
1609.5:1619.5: 20.2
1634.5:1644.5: 18.8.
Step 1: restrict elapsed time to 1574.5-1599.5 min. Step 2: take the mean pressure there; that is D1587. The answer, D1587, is 19.7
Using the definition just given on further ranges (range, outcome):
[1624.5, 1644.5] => 18.8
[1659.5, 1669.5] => 18.2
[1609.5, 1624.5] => 19.3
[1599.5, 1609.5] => 19.4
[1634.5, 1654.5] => 18.9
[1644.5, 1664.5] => 18.7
